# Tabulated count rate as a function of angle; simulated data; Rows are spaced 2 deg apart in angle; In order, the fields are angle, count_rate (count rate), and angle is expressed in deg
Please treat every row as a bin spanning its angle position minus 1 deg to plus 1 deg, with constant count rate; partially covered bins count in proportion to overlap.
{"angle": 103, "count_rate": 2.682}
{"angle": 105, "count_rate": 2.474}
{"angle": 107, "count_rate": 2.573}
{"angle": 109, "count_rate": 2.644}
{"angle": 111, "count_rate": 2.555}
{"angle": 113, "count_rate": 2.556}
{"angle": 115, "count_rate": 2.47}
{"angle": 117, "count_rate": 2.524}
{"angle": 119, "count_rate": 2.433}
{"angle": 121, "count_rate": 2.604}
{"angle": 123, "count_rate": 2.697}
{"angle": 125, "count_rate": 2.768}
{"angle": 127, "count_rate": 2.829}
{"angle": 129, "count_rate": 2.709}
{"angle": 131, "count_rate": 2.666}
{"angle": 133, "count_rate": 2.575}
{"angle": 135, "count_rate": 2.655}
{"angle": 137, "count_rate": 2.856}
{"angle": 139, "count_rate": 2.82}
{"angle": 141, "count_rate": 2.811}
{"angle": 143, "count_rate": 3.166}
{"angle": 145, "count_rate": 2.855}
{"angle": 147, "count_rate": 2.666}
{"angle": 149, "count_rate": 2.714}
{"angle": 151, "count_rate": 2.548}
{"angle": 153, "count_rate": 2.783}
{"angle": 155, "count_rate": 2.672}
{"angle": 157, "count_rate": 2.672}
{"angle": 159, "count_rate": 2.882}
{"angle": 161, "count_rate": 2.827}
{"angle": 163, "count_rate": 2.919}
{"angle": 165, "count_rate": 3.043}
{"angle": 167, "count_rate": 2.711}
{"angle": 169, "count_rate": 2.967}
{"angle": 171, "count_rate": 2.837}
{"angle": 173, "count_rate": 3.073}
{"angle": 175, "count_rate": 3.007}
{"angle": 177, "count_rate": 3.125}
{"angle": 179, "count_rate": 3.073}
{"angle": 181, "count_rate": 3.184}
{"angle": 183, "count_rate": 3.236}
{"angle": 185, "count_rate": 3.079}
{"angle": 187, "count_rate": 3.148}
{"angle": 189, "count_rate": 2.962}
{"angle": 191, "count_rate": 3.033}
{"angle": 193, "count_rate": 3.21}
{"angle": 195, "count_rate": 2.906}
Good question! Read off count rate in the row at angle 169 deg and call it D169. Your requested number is 2.967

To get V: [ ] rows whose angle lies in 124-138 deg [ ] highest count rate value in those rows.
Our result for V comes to 2.856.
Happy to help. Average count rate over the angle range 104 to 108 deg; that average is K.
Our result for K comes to 2.52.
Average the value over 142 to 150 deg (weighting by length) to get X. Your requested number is 2.85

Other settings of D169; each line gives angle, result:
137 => 2.856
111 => 2.555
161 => 2.827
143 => 3.166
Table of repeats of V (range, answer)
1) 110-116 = 2.556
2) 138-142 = 2.82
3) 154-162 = 2.882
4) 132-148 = 3.166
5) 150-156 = 2.783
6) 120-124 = 2.697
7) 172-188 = 3.236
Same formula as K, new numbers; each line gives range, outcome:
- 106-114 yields 2.58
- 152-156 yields 2.73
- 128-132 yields 2.69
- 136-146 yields 2.9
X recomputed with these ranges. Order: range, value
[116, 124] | 2.56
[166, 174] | 2.9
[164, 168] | 2.88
